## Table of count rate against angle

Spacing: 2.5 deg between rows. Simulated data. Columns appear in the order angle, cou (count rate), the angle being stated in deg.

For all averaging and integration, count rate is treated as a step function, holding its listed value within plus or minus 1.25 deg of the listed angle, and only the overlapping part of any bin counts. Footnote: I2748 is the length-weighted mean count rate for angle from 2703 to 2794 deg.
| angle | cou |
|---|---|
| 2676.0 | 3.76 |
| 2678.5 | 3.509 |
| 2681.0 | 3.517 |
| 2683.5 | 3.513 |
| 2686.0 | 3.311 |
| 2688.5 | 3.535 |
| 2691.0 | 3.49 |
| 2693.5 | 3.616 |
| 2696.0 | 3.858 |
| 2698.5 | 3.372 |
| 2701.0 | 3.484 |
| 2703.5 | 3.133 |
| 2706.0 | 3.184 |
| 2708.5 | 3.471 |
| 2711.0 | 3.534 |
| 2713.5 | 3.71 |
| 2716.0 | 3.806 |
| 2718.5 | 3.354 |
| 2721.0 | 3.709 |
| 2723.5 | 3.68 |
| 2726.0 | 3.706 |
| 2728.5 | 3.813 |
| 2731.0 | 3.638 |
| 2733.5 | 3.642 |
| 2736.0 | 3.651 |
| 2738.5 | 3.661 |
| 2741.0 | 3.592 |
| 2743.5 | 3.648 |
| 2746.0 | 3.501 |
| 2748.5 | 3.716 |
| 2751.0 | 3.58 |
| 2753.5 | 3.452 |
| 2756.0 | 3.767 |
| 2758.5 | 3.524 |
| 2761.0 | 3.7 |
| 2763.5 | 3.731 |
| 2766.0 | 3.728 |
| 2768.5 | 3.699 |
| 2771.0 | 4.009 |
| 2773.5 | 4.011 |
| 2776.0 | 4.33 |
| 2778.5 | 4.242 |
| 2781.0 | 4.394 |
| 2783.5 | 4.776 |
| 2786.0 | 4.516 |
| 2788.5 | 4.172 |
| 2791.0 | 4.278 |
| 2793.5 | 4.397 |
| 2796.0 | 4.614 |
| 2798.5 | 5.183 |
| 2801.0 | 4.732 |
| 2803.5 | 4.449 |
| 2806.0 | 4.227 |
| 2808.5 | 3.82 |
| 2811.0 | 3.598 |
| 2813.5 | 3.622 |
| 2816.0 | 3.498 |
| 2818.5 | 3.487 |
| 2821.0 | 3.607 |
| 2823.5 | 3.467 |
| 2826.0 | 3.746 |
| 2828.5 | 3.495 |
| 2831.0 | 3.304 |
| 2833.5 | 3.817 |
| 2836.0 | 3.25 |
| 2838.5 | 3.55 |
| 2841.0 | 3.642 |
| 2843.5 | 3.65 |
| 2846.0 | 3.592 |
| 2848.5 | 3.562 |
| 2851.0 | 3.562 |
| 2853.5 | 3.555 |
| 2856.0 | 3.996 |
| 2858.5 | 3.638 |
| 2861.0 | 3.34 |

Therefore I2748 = 3.8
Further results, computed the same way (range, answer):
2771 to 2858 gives 3.94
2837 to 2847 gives 3.6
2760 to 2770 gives 3.72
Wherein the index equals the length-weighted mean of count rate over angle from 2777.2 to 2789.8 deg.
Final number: 4.42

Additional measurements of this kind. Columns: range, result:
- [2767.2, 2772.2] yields 3.85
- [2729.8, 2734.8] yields 3.64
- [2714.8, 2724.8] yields 3.64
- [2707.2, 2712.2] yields 3.5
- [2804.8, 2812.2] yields 3.88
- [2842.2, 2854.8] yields 3.59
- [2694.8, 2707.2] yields 3.41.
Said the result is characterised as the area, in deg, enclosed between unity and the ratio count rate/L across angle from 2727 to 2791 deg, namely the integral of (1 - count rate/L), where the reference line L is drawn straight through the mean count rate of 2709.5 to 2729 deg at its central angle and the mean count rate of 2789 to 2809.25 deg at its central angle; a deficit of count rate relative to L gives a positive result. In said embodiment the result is 3.1 deg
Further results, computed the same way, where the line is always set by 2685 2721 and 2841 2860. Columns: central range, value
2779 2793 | -3.3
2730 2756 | -0.6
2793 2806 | -3.8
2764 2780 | -1.9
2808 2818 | 0.0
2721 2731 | -0.6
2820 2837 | 0.4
